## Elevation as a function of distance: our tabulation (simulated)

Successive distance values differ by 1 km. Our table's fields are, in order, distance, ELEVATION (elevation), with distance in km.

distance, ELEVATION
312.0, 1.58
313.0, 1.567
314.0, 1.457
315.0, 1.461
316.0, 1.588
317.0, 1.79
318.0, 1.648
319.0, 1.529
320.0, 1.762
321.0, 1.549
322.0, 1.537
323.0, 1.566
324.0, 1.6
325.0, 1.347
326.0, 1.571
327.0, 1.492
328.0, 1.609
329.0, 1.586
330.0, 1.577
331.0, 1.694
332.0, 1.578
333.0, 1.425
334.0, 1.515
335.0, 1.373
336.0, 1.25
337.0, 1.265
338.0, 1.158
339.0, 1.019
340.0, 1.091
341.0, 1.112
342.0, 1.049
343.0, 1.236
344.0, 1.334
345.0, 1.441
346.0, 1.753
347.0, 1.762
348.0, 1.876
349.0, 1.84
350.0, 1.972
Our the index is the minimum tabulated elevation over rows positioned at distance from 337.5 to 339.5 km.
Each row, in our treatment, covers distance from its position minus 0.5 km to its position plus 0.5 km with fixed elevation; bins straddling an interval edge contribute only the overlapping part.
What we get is 1.019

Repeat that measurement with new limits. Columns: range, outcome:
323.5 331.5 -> 1.347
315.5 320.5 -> 1.529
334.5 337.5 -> 1.25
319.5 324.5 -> 1.537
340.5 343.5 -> 1.049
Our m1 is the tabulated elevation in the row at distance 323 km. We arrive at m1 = 1.566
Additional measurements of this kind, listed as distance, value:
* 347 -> 1.762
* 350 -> 1.972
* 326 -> 1.571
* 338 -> 1.158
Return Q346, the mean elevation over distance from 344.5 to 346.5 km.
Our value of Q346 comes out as 1.6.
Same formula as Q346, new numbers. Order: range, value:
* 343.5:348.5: 1.63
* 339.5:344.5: 1.16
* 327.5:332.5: 1.61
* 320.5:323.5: 1.55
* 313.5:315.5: 1.46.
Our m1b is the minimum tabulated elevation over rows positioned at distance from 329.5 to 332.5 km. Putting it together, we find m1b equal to 1.577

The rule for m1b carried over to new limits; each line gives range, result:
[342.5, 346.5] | 1.236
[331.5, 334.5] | 1.425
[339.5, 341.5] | 1.091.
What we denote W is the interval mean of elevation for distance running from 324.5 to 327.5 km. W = 1.47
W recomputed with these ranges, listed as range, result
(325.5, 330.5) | 1.57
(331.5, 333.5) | 1.5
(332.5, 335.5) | 1.44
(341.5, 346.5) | 1.36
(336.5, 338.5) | 1.21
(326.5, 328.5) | 1.55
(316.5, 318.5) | 1.72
